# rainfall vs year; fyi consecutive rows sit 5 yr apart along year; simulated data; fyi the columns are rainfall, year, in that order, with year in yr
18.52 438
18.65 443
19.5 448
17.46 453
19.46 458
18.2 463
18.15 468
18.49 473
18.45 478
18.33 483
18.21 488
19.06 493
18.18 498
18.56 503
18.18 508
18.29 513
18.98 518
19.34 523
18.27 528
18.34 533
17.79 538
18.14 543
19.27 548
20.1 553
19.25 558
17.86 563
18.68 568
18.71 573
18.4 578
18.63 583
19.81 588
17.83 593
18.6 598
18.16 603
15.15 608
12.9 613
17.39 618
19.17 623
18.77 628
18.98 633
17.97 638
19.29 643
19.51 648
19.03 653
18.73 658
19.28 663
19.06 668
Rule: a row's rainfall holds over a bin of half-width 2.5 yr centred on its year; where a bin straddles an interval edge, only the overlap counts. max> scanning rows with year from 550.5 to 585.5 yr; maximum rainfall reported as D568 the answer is 20.1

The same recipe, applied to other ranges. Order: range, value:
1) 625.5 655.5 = 19.51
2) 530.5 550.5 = 19.27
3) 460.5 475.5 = 18.49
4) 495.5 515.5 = 18.56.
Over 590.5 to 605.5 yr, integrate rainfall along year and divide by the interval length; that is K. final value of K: 18.2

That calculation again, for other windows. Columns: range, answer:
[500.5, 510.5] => 18.4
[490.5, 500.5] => 18.6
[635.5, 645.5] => 18.6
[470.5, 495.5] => 18.5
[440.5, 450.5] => 19.1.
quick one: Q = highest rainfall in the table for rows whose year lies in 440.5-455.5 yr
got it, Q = 19.5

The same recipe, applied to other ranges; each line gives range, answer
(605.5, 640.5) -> 19.17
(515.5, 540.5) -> 19.34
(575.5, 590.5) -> 19.81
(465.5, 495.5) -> 19.06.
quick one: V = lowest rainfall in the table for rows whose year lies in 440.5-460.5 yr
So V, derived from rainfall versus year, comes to 17.46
